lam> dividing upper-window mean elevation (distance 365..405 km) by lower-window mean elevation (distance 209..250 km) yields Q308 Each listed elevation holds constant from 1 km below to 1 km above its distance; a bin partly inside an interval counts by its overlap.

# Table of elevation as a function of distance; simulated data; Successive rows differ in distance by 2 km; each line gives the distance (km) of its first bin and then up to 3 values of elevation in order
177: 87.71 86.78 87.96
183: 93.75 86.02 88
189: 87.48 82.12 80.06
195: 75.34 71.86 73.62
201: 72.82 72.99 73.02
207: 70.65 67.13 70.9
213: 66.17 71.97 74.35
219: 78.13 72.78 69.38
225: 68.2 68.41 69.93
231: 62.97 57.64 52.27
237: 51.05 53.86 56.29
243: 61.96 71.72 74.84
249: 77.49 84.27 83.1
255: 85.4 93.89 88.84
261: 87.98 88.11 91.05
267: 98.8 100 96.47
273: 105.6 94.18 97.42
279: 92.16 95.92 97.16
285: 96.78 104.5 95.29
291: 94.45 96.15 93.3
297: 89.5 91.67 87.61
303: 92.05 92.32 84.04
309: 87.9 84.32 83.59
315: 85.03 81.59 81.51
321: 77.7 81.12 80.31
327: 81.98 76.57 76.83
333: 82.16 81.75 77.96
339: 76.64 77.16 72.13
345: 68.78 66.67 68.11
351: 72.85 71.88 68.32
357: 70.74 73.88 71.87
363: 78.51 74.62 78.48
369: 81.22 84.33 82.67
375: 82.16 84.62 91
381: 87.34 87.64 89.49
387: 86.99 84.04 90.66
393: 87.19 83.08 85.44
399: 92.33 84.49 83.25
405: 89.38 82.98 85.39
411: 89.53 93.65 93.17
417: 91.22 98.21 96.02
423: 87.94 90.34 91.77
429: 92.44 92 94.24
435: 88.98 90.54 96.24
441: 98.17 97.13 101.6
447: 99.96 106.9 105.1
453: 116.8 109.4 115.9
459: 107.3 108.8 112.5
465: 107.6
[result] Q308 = 1.28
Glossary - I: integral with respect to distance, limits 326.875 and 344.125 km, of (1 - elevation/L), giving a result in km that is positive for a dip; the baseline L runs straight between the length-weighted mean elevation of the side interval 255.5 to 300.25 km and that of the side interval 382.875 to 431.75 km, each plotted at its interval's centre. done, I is 2.70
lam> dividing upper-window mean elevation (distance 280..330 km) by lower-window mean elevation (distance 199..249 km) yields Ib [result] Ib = 1.31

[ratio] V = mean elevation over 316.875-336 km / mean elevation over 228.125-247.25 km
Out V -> 1.32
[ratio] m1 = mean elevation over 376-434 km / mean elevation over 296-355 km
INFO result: 1.1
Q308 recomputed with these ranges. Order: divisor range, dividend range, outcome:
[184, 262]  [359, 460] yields 1.24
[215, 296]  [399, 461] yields 1.17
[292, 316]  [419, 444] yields 1.05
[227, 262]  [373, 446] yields 1.26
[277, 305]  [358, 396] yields 0.88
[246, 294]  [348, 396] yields 0.87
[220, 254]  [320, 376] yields 1.14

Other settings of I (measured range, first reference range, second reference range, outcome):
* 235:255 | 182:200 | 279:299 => 4.7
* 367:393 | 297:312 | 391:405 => 0.3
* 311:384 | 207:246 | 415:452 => 4.0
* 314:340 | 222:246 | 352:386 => -2.0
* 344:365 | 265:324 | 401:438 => 4.6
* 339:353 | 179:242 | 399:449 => 2.2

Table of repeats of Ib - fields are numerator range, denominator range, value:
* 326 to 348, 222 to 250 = 1.19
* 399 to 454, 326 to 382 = 1.22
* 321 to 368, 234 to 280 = 0.92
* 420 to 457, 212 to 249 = 1.49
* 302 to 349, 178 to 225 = 1.04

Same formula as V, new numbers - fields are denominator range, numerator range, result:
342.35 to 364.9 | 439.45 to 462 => 1.48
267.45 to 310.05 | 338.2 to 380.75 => 0.81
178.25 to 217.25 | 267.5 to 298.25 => 1.24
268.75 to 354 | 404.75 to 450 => 1.09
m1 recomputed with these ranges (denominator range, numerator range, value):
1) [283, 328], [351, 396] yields 0.92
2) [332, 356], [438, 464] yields 1.44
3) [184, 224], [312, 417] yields 1.08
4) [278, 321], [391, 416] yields 0.97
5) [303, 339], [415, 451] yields 1.16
